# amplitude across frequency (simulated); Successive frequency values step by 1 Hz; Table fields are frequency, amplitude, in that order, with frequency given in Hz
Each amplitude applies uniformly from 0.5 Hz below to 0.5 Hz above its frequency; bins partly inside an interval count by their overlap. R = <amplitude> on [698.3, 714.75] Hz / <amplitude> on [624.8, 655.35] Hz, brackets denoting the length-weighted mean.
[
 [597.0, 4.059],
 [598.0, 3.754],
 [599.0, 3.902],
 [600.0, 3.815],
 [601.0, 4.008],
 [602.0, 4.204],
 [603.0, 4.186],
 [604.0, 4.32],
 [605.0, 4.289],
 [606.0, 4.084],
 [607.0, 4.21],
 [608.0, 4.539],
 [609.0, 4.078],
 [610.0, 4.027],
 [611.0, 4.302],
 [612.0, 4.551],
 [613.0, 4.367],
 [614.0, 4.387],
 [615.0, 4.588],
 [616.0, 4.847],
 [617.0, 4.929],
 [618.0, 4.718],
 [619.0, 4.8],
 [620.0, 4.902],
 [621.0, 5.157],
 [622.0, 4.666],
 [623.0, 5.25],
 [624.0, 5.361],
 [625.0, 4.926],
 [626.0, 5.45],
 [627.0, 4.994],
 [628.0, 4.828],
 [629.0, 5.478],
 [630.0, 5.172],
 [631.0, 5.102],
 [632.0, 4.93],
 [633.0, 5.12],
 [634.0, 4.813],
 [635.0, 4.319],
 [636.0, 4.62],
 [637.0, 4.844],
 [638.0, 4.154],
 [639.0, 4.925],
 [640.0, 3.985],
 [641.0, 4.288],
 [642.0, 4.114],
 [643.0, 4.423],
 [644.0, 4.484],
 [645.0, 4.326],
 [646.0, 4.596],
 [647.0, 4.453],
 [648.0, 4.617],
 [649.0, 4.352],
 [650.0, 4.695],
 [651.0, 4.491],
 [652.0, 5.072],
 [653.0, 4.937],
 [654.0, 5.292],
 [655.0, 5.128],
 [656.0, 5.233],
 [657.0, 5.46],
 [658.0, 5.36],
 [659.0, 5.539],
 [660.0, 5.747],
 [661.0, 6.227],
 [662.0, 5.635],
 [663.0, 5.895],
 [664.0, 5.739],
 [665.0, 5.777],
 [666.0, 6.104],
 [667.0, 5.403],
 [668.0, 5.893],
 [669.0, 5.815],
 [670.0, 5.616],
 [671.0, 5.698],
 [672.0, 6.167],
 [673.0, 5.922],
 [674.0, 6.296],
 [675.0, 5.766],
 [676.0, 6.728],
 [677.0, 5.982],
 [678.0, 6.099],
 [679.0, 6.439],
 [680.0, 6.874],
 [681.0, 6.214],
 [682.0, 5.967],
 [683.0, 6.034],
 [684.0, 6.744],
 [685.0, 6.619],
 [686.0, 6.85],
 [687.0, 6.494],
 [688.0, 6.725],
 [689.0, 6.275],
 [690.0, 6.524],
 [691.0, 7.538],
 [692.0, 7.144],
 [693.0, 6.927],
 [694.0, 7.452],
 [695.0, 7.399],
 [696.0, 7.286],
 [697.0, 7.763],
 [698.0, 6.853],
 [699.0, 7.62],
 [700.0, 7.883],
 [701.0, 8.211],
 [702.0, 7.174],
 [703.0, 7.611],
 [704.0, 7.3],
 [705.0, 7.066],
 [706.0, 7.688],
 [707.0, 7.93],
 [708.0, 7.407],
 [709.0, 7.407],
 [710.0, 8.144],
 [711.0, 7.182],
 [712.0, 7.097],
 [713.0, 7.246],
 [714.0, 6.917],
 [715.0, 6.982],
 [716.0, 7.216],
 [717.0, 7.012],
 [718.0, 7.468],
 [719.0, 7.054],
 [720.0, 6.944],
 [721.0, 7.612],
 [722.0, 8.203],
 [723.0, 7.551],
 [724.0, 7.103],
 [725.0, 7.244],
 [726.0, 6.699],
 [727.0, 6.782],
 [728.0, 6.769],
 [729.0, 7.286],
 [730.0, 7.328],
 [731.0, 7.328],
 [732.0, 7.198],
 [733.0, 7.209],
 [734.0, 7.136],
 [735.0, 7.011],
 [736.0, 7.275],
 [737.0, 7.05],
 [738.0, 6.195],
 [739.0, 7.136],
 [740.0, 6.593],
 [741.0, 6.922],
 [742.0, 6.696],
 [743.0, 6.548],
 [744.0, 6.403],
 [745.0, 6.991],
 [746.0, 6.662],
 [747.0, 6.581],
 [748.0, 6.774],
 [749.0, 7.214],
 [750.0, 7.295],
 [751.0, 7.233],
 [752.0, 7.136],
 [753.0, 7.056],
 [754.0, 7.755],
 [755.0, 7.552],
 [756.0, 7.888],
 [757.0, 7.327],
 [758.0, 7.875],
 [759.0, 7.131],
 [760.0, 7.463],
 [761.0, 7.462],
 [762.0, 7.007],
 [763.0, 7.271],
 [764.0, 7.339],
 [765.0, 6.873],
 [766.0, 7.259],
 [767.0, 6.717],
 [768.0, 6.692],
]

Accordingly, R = 1.6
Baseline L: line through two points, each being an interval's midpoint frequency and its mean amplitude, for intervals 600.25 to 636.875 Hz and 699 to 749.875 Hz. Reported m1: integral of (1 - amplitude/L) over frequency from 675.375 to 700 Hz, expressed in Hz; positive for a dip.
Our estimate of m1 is -1.9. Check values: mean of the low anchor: 4.68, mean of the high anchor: 7.17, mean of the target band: 6.79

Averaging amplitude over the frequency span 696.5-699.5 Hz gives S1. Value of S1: 7.41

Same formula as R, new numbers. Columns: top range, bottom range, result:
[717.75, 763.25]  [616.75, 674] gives 1.40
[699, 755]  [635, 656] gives 1.56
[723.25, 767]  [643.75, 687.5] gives 1.25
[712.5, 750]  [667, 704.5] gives 1.05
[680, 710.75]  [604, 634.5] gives 1.50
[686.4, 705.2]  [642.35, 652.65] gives 1.59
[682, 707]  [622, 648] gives 1.50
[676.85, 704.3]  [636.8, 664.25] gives 1.41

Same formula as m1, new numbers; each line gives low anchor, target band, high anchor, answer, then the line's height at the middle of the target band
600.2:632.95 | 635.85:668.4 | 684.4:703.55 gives 4.5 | 5.82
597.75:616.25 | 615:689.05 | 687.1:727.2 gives 3.2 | 5.61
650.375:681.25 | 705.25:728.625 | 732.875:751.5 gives -2.8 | 6.51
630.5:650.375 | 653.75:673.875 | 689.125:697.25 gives 0.1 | 5.73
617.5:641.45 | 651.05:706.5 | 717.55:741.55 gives -3.4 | 5.98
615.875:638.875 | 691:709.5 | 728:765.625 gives -3.5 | 6.26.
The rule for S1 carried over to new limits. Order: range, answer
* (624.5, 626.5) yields 5.19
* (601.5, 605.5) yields 4.25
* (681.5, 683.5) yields 6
